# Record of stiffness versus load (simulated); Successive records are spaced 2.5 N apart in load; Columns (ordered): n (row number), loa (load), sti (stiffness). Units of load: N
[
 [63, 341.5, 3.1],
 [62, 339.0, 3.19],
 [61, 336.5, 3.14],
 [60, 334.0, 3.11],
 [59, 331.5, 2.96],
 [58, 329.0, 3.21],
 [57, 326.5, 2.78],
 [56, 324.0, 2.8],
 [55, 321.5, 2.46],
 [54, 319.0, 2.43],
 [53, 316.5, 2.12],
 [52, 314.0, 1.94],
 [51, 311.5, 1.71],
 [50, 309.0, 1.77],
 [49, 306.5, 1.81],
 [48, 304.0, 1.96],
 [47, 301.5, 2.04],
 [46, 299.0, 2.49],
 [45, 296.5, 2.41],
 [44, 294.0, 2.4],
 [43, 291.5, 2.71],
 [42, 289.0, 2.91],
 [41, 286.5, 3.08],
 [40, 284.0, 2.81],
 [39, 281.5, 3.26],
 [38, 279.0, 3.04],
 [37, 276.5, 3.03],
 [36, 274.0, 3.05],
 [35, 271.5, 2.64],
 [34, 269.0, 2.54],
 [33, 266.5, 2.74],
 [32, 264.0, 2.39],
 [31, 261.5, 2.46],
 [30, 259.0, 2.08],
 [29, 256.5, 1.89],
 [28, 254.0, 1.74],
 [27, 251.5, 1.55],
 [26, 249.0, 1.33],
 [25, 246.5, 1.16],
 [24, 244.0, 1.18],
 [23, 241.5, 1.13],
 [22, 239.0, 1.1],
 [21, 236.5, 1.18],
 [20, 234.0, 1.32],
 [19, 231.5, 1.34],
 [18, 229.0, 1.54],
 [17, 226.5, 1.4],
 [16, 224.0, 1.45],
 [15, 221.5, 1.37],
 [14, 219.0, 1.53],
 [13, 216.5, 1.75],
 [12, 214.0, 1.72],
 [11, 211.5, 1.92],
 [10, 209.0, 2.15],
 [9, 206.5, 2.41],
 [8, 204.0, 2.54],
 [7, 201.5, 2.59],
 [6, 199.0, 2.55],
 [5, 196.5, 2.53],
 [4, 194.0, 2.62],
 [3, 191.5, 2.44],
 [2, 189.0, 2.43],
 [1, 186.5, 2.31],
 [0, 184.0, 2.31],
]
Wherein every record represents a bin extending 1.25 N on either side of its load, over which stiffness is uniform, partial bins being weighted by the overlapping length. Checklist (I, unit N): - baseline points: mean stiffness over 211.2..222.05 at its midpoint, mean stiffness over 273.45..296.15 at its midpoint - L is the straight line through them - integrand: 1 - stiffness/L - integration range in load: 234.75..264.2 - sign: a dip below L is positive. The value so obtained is 9.3 N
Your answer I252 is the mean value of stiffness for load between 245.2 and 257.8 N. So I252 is 1.53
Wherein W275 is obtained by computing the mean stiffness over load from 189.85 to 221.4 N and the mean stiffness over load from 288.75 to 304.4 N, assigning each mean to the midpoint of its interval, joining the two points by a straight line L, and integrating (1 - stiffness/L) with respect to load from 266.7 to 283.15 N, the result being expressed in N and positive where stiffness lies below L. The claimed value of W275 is -3.84 N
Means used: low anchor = 2.2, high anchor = 2.41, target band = 2.91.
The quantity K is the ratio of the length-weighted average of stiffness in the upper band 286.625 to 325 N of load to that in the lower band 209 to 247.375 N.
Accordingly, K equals 1.6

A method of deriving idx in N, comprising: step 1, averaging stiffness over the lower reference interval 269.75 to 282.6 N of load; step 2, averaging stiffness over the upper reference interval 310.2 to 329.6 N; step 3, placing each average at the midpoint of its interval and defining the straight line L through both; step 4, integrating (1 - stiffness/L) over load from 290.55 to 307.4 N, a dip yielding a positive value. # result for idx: 2.7 N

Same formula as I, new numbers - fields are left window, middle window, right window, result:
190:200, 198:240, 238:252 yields 3.92 N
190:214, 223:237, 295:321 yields 5.61 N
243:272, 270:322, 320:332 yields -1.59 N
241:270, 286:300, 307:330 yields -3.34 N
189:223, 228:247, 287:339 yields 8.55 N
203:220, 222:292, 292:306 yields 3.10 N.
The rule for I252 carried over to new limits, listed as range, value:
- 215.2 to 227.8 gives 1.5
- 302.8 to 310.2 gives 1.85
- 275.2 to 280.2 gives 3.04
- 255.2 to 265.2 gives 2.2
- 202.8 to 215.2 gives 2.15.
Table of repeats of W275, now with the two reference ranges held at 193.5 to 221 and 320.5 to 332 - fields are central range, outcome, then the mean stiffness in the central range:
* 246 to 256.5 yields 3.9 N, 1.52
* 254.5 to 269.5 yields 1.1 N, 2.31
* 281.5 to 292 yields -1.3 N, 2.94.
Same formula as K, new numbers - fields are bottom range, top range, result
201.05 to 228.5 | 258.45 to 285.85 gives 1.48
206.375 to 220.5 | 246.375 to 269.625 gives 1.08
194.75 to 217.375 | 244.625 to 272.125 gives 0.89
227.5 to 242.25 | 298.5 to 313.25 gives 1.52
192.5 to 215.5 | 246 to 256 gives 0.64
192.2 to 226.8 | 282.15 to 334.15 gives 1.20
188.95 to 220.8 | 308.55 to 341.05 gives 1.18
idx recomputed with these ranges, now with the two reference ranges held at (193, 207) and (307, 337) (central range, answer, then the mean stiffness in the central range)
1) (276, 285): -1.88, 3.04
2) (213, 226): 5.06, 1.55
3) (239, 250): 5.84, 1.19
